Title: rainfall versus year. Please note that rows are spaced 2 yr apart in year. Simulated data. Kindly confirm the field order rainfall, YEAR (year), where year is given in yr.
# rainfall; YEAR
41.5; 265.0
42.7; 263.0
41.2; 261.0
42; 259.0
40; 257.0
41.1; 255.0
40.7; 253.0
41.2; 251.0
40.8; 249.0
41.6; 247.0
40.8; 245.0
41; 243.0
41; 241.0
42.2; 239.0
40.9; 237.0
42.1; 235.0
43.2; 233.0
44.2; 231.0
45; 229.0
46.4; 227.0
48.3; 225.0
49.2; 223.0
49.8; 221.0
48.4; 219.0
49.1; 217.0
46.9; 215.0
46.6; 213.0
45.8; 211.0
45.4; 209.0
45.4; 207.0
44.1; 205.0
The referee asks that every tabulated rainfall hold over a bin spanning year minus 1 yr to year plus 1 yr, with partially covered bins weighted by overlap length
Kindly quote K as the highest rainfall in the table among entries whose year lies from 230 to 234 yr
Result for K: 44.2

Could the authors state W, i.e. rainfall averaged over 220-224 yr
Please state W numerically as 49.5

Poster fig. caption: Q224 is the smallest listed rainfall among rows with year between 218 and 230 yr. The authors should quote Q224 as 45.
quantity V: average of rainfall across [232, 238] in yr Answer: 42.1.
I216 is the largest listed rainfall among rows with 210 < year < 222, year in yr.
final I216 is 49.8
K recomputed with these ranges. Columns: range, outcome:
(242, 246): 41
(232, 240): 43.2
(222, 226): 49.2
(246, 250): 41.6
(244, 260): 42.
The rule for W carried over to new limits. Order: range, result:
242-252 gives 41.1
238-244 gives 41.4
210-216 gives 46.4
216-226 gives 49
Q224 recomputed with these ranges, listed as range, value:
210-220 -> 45.8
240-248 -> 40.8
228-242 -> 40.9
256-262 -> 40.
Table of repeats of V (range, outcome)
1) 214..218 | 48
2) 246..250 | 41.2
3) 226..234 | 44.7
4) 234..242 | 41.5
